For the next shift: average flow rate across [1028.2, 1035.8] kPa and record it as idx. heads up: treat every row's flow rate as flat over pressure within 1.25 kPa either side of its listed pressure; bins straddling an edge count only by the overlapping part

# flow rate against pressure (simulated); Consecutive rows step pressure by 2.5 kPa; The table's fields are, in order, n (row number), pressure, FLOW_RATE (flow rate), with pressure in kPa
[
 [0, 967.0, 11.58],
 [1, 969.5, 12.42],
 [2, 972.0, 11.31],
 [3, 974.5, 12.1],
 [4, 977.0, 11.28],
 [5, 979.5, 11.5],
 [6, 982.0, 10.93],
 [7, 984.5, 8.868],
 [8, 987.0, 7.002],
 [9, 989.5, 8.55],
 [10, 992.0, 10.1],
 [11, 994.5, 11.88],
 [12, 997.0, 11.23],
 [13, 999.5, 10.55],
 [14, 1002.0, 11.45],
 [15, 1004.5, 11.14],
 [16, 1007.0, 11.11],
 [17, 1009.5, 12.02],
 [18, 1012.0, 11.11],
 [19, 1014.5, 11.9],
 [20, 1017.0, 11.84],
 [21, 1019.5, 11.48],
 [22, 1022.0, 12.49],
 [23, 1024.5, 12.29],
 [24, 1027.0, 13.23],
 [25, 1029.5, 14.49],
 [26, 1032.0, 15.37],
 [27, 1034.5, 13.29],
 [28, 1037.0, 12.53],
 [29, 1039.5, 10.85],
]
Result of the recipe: 14.4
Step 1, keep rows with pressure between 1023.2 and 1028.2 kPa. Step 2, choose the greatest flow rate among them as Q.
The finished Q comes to 13.23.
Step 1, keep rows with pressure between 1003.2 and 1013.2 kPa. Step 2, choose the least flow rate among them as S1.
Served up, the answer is 11.11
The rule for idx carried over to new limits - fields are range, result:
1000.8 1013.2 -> 11.4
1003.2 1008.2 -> 11.1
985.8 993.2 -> 8.55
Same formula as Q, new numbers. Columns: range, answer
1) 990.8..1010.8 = 12.02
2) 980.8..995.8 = 11.88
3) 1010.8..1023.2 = 12.49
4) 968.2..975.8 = 12.42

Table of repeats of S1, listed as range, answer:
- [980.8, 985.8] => 8.868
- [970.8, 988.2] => 7.002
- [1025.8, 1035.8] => 13.23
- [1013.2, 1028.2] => 11.48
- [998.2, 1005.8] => 10.55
